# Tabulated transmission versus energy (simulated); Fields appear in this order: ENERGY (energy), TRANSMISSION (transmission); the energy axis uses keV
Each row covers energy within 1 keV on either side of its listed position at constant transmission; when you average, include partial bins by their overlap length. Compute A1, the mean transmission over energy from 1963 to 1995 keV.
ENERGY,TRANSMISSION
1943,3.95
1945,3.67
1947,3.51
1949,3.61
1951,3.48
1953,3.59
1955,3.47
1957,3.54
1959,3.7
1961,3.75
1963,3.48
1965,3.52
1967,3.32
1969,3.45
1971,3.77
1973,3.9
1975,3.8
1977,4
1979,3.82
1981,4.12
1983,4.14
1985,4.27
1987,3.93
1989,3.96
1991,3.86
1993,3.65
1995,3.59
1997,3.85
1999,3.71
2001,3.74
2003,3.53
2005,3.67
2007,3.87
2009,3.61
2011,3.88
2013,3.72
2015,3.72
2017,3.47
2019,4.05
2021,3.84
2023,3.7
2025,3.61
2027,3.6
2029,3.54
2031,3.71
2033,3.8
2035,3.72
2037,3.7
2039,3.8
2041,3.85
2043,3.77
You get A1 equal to 3.82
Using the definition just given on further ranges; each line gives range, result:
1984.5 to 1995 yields 3.89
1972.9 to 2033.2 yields 3.79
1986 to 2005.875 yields 3.75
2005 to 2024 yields 3.76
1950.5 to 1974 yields 3.58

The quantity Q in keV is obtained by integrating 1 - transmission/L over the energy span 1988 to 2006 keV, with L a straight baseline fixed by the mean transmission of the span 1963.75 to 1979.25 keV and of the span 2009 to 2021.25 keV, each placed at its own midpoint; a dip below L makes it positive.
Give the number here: 0.0 keV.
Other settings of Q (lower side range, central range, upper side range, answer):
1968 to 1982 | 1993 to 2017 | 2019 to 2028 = 0.4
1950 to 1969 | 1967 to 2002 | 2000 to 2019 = -2.1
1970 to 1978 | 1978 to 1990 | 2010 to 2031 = -0.6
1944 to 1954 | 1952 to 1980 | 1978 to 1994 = 0.8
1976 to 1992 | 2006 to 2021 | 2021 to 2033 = 0.0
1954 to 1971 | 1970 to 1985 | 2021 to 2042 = -1.6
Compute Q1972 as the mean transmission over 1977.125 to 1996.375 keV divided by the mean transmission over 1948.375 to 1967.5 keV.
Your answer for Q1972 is 1.1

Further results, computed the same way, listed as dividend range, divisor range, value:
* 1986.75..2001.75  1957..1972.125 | 1.06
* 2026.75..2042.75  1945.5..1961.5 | 1.04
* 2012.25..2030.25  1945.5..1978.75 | 1.02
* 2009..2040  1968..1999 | 0.96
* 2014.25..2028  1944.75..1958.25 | 1.05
